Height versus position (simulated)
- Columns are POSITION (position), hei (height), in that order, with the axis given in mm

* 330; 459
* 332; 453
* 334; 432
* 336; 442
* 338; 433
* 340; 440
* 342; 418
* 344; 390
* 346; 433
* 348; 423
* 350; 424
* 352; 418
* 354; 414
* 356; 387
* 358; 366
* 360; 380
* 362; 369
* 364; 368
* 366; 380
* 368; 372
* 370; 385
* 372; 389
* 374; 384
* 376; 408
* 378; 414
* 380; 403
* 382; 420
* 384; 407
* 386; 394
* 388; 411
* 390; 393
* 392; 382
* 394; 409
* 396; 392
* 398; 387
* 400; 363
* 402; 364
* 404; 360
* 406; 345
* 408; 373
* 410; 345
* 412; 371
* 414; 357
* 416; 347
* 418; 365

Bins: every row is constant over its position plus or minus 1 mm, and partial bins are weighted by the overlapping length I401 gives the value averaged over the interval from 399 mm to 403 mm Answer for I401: 364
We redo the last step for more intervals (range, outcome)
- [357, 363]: 372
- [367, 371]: 378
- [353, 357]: 400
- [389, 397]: 394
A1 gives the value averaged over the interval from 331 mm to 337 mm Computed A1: 442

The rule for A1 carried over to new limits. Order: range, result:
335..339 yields 438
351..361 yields 393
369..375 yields 386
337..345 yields 420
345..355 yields 422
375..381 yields 408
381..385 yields 414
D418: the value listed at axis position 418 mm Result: 365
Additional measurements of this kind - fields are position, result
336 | 442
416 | 347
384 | 407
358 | 366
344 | 390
